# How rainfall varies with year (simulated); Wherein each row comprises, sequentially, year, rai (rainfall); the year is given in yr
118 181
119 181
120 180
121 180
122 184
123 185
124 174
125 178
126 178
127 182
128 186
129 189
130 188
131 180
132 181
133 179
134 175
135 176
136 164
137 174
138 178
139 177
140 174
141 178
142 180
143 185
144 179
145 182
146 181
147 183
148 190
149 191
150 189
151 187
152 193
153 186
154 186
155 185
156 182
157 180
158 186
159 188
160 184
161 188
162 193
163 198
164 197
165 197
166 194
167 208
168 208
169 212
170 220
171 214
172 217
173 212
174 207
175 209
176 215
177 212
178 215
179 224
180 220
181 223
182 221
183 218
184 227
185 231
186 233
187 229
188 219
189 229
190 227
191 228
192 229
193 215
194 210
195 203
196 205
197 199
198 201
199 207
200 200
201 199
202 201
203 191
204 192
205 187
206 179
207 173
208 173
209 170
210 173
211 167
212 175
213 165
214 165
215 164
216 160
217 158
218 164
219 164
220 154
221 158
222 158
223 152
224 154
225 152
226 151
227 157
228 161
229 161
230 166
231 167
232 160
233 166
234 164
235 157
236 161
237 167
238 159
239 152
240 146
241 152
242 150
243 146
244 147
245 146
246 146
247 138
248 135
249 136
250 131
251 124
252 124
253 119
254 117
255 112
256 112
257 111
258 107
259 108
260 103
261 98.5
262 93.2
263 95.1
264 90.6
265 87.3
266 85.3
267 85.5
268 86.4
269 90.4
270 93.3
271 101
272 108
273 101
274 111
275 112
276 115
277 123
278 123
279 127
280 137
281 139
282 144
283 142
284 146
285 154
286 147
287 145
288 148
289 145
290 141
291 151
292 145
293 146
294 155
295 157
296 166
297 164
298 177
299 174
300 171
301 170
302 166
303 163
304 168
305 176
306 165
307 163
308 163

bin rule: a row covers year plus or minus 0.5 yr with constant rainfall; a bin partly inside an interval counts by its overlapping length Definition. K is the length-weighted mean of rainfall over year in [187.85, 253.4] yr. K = 170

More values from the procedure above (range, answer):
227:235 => 163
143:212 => 201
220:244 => 157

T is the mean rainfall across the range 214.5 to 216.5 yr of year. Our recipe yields 162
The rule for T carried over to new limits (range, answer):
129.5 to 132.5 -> 183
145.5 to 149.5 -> 186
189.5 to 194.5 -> 222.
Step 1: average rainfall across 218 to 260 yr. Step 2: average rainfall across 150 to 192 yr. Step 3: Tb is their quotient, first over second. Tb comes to 0.70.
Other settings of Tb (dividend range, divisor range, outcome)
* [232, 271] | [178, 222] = 0.64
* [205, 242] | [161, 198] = 0.76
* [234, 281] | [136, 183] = 0.62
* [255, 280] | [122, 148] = 0.58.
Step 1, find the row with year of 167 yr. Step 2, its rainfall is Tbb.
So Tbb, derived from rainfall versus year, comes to 208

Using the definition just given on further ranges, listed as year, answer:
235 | 157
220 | 154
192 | 229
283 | 142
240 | 146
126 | 178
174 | 207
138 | 178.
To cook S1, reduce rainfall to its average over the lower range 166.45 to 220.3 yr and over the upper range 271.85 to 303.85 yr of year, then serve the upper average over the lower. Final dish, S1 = 0.7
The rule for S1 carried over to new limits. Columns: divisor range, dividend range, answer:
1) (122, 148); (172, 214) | 1.14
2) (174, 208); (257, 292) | 0.56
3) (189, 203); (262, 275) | 0.45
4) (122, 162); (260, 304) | 0.72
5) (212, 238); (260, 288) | 0.71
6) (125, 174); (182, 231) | 0.99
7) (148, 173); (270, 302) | 0.72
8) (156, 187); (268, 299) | 0.65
